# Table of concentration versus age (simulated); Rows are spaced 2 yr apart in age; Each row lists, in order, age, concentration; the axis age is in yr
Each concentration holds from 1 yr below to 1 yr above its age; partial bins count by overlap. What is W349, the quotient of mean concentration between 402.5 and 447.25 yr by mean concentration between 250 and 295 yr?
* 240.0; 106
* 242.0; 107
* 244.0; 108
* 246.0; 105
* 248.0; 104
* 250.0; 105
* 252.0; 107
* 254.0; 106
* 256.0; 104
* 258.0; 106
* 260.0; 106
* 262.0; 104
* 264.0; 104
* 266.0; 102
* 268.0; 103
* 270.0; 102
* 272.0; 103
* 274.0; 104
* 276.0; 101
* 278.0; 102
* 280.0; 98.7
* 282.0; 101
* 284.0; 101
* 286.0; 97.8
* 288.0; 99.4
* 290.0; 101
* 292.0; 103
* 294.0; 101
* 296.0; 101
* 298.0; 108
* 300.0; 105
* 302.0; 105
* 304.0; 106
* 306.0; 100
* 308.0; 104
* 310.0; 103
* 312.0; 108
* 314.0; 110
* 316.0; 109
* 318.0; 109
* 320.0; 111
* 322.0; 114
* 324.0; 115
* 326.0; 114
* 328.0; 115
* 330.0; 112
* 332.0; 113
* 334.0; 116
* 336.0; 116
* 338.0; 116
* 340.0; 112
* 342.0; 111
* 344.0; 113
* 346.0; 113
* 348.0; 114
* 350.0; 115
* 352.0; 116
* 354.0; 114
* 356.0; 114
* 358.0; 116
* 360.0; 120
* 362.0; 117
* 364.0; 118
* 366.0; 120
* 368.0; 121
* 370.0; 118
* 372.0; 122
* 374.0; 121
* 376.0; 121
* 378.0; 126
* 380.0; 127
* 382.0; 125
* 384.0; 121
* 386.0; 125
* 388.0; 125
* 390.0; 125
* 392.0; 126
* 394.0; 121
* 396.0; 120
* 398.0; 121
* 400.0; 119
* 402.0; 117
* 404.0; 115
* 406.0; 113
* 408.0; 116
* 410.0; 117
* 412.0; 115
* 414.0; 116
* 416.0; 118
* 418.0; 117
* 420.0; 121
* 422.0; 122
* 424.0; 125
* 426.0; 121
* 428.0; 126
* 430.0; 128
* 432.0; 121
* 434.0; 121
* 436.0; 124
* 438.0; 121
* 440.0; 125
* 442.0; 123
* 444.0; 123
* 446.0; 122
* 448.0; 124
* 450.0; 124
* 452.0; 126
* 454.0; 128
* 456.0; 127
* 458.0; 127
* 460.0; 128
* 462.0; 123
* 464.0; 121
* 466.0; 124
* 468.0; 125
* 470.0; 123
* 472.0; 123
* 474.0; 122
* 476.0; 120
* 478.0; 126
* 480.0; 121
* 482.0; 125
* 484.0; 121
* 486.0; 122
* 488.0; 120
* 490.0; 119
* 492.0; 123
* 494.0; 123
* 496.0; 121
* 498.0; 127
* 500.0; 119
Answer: 1.2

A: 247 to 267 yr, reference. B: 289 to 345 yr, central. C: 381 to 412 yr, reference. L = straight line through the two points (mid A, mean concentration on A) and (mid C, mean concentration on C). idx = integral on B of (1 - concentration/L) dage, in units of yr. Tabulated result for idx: 1.3 yr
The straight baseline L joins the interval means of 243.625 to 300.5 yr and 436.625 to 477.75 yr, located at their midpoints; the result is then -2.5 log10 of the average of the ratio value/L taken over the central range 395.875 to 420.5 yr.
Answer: 0.01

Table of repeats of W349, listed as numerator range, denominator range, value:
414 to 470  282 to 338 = 1.15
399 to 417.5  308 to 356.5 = 1.03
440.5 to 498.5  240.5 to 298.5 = 1.20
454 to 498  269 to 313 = 1.20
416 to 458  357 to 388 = 1.02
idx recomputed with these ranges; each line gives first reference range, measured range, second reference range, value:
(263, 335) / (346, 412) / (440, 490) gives -2.97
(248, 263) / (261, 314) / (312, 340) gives 2.92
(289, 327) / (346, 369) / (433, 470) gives -0.80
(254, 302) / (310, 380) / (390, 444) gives -2.53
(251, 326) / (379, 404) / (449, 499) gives -1.58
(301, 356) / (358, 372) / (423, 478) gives -0.48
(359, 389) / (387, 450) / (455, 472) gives 1.16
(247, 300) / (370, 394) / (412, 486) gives -1.73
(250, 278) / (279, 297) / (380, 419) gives 1.07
